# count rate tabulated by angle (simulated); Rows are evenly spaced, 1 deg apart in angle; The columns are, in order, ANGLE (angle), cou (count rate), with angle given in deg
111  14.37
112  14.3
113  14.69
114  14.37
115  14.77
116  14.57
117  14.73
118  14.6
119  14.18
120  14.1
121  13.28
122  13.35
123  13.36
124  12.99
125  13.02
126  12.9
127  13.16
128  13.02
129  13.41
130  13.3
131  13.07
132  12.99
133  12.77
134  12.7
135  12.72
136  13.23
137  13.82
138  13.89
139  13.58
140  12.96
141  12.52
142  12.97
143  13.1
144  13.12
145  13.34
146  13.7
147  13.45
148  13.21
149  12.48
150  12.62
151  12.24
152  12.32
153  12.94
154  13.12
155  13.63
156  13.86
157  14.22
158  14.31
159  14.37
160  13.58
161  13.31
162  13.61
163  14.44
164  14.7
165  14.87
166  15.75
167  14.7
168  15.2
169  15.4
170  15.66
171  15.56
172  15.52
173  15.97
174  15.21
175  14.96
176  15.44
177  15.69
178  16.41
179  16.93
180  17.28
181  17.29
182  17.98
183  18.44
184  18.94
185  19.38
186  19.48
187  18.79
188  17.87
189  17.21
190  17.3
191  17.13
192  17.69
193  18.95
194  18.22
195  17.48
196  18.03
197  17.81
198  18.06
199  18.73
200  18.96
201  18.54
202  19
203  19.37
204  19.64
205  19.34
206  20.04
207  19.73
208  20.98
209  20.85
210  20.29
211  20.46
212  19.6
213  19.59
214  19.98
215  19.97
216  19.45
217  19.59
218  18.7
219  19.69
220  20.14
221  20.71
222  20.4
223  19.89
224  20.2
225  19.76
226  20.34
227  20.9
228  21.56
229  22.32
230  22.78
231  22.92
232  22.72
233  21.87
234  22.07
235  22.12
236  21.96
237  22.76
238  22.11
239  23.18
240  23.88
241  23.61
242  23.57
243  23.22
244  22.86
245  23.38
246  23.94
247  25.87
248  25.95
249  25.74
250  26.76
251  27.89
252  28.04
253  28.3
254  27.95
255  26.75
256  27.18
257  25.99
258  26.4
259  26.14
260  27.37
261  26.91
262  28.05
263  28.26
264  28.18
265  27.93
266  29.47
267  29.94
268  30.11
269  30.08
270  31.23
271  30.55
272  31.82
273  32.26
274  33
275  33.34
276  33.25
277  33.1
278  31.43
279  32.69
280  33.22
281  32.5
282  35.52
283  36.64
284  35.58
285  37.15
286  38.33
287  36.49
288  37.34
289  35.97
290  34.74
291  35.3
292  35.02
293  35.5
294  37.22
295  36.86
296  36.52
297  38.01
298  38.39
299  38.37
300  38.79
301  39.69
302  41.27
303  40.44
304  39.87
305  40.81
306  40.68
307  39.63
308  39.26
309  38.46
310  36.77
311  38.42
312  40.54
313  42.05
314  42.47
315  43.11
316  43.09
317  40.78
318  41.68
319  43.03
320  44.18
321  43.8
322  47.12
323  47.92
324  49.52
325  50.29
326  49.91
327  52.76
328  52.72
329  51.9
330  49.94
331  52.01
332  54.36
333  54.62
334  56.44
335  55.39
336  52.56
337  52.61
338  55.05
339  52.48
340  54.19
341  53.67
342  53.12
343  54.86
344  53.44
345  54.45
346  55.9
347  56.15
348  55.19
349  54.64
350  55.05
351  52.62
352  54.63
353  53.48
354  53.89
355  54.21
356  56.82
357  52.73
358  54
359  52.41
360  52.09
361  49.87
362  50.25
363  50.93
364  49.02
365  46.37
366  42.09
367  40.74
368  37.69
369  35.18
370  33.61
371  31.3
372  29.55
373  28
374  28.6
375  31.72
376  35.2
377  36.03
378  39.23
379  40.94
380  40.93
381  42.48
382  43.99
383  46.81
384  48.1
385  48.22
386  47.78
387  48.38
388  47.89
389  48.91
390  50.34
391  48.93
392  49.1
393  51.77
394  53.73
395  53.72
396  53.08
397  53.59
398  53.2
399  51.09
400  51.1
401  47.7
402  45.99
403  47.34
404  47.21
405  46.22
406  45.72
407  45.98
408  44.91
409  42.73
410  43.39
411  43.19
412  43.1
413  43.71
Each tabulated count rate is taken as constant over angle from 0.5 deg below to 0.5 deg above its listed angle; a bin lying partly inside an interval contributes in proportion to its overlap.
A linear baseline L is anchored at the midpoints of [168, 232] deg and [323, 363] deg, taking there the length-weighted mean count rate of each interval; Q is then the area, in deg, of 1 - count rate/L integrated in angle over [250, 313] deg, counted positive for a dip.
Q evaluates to 7.7 deg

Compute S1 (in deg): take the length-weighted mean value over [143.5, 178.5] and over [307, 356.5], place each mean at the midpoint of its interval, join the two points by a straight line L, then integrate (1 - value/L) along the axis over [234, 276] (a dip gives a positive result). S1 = 8.6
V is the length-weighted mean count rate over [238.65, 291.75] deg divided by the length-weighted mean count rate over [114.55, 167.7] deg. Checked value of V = 2.20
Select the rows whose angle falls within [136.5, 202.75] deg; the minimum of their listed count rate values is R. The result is 12.24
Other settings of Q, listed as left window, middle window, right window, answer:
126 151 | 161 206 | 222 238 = 0.53 deg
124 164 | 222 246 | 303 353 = 6.59 deg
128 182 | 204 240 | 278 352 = 7.96 deg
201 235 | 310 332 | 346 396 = -4.66 deg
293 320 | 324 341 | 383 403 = -3.95 deg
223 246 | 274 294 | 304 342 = 0.69 deg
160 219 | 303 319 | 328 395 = -0.54 deg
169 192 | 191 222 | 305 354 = 4.41 deg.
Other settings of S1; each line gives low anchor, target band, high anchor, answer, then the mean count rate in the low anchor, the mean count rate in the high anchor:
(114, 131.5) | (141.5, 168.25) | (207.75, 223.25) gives 3.72 deg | 13.7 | 20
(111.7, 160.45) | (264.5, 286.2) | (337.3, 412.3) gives 0.47 deg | 13.4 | 47.5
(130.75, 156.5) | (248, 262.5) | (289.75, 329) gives 2.34 deg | 13.1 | 41.6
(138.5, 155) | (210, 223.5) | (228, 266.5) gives 0.98 deg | 13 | 25.1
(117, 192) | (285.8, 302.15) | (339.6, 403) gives -0.61 deg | 14.6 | 47.6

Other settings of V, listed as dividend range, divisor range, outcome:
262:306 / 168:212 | 1.93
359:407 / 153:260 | 2.28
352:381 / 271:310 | 1.19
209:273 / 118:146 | 1.83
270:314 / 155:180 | 2.44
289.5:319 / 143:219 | 2.35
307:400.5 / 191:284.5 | 1.95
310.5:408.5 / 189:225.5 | 2.48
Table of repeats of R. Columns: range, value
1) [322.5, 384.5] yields 28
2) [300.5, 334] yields 36.77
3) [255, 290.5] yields 25.99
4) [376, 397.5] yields 35.2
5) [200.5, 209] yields 18.54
